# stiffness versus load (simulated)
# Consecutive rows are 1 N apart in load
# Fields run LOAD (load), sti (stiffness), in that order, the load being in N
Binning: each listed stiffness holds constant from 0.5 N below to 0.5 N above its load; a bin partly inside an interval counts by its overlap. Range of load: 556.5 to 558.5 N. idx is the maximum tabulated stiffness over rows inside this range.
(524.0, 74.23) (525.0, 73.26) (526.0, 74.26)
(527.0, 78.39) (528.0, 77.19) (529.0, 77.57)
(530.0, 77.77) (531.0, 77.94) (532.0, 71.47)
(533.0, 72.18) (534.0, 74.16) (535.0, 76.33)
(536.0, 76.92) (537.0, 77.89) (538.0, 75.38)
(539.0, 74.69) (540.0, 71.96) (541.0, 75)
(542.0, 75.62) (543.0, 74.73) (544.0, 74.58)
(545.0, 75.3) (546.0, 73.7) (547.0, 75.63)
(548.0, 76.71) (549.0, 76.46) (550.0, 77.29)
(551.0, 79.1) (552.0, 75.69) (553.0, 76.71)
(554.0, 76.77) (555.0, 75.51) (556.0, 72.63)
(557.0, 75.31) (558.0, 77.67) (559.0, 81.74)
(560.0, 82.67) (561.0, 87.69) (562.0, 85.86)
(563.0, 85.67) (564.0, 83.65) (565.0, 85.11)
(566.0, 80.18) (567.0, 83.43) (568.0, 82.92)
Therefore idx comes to 77.67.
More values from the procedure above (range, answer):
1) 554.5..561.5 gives 87.69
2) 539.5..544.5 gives 75.62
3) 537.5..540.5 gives 75.38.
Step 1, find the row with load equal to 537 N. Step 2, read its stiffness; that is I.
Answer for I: 77.89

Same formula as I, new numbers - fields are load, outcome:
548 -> 76.71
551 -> 79.1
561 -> 87.69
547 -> 75.63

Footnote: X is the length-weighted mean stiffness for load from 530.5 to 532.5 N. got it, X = 74.7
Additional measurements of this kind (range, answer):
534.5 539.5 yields 76.2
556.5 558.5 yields 76.5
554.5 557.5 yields 74.5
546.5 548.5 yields 76.2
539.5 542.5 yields 74.2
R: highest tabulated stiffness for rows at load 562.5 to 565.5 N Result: 85.67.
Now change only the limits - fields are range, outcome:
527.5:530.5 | 77.77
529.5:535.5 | 77.94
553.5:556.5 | 76.77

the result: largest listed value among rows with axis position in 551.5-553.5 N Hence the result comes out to 76.71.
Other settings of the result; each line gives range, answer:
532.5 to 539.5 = 77.89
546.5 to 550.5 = 77.29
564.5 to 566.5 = 85.11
